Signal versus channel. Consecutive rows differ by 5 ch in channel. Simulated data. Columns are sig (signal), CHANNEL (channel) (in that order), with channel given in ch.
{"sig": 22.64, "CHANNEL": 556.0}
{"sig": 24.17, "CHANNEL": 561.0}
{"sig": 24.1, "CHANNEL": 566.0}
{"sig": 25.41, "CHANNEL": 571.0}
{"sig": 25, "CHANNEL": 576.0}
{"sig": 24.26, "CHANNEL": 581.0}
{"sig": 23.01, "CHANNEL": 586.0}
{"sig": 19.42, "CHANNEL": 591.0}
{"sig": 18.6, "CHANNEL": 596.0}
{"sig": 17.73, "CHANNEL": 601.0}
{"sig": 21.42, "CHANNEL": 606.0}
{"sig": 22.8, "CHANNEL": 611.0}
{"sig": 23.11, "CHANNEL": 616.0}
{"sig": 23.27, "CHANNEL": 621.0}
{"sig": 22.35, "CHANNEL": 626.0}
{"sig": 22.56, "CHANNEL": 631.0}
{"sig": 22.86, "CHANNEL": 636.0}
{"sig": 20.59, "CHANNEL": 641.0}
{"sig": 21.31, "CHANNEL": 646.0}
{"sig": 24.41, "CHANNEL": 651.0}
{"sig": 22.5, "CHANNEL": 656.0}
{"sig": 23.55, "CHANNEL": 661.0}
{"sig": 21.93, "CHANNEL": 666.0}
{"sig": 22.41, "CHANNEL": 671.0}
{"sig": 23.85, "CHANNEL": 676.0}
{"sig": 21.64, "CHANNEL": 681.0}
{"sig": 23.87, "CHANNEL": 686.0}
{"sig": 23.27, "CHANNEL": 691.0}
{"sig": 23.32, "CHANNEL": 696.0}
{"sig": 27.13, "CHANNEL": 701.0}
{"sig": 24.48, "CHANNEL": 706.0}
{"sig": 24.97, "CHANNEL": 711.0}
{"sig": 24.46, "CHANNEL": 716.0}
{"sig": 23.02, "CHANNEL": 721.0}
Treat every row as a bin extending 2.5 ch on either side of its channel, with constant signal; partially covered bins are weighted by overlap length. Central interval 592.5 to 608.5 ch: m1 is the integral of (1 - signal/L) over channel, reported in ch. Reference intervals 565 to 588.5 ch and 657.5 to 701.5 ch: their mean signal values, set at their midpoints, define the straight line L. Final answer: 3.2 ch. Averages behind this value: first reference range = 24.4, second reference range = 23.3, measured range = 19.3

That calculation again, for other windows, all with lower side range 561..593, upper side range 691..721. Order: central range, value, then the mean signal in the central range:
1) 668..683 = 1.06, 22.6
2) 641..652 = 0.92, 22.1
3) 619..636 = 0.91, 22.7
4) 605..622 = 0.86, 22.7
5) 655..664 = 0.44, 23.1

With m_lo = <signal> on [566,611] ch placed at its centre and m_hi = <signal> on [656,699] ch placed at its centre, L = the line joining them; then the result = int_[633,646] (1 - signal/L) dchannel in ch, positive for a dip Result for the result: 0.5 ch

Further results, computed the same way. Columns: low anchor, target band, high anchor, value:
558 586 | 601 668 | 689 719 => 5.9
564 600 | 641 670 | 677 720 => 1.2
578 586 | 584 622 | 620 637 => 3.7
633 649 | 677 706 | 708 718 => -0.1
